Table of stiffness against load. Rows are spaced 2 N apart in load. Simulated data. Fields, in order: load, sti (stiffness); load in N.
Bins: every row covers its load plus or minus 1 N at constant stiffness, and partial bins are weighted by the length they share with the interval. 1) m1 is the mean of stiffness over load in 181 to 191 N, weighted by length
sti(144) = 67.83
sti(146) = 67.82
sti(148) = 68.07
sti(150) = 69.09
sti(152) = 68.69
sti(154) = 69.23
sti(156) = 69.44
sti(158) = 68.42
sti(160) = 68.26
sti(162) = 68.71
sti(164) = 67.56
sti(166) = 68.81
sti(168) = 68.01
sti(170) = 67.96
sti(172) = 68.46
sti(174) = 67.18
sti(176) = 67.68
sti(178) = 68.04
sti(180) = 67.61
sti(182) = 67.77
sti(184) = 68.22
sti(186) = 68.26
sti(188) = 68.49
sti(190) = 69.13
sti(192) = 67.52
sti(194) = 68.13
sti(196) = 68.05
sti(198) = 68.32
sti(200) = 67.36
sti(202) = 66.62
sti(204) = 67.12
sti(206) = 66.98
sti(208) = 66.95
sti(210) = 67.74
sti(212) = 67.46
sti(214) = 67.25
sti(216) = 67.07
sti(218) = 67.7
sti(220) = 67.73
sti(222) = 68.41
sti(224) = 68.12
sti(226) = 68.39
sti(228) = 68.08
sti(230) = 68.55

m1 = 68.4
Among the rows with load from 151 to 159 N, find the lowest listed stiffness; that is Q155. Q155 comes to 68.42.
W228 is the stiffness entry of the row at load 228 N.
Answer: 68.08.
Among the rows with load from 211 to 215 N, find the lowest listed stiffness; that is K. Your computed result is 67.25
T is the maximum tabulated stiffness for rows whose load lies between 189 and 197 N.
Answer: 69.13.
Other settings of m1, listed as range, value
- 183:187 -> 68.2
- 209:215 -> 67.5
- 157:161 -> 68.3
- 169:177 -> 67.8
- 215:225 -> 67.8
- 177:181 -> 67.8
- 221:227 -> 68.3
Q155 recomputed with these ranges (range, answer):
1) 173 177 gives 67.18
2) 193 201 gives 67.36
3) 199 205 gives 66.62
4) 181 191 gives 67.77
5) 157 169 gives 67.56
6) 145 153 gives 67.82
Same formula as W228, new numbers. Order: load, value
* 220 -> 67.73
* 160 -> 68.26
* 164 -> 67.56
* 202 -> 66.62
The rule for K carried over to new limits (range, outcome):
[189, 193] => 67.52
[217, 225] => 67.7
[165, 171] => 67.96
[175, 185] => 67.61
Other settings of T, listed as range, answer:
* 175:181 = 68.04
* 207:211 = 67.74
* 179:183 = 67.77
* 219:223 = 68.41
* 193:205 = 68.32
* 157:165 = 68.71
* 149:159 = 69.44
